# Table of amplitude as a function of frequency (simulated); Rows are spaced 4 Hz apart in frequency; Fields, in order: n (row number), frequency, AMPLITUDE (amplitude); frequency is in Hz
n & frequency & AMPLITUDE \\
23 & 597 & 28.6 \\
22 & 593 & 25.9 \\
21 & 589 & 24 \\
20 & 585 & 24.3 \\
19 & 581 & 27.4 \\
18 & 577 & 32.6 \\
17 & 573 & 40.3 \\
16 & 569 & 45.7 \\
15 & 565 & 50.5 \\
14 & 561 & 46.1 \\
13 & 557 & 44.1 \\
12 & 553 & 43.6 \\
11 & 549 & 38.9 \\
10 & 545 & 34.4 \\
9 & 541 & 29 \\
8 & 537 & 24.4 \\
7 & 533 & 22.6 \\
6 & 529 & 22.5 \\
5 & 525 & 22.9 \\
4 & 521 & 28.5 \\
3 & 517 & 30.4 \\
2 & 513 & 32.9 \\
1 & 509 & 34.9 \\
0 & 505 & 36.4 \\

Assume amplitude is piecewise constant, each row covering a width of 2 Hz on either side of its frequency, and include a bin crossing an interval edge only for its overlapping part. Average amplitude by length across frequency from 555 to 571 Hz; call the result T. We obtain 46.6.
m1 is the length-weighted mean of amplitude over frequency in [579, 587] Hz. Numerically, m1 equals 25.9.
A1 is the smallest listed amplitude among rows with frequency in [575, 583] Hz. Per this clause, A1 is 27.4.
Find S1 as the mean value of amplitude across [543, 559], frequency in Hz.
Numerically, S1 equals 40.2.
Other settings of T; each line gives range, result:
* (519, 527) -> 25.7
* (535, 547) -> 29.3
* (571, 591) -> 29.7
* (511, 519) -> 31.6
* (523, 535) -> 22.7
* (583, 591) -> 24.1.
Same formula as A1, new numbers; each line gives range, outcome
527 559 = 22.5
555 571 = 44.1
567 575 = 40.3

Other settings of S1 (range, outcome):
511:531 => 27.4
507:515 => 33.9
